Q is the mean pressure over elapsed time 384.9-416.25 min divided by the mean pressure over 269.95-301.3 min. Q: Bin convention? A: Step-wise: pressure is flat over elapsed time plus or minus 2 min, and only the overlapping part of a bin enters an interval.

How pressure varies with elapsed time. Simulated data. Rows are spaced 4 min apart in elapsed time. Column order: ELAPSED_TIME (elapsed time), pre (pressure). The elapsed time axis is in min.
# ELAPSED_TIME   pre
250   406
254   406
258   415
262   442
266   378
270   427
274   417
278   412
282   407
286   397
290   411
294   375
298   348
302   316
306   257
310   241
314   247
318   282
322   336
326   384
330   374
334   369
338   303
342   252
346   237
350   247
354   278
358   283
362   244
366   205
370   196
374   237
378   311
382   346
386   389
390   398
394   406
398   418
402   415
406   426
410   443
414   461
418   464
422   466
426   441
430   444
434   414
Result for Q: 1.07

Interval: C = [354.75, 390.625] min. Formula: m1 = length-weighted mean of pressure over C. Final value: 285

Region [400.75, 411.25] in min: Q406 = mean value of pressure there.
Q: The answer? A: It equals 428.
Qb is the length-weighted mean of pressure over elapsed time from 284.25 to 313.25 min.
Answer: 331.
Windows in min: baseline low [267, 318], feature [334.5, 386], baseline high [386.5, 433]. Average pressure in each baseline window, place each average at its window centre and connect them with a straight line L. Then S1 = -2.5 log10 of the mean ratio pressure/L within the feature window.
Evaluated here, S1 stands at 0.42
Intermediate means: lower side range 352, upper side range 433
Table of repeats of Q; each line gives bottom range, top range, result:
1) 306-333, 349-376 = 0.78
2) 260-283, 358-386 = 0.65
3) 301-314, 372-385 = 1.15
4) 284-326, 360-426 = 1.13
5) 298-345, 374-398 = 1.19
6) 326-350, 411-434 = 1.46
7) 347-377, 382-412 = 1.68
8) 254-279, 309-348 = 0.73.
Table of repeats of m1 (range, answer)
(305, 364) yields 289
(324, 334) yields 377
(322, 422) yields 339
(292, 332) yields 316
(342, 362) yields 259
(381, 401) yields 395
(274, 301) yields 391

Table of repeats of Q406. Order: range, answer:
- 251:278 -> 414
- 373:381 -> 288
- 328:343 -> 329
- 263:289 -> 408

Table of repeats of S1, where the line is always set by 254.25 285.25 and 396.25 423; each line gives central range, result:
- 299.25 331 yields 0.36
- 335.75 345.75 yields 0.49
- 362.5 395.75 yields 0.38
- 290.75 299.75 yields 0.14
